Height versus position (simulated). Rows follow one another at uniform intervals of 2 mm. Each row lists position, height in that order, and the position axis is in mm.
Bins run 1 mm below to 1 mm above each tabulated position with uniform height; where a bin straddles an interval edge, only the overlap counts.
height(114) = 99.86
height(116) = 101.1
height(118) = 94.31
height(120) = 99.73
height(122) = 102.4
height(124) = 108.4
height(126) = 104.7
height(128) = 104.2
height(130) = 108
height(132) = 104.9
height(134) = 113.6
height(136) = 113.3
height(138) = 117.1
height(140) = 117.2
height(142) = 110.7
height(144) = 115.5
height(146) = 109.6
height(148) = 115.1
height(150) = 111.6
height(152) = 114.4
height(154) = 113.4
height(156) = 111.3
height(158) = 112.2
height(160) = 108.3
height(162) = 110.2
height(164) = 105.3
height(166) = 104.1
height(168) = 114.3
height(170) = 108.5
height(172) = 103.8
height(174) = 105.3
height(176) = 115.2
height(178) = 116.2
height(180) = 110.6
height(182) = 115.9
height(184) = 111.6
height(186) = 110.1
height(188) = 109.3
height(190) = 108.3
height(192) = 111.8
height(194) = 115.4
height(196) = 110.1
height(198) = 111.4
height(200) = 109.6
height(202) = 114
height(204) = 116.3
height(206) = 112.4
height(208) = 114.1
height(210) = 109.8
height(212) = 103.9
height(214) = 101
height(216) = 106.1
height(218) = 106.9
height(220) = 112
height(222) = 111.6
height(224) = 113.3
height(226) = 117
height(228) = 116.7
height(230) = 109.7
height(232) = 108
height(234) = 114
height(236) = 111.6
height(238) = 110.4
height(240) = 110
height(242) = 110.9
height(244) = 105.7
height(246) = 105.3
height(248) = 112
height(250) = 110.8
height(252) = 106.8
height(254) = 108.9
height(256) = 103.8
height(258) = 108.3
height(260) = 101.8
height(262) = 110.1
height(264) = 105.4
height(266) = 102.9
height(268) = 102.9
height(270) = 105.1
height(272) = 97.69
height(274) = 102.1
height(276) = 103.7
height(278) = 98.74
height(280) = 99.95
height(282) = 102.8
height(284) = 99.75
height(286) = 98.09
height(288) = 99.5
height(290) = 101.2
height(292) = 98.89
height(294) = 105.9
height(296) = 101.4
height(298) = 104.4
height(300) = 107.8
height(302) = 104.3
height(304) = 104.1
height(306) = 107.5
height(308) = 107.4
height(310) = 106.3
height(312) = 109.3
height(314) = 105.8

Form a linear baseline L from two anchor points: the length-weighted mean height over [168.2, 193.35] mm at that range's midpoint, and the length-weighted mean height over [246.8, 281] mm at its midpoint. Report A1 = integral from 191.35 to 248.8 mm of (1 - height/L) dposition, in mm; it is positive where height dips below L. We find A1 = -1.5 mm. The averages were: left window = 111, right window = 105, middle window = 111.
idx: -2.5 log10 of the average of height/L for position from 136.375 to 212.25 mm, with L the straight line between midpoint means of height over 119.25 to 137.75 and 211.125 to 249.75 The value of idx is -0.031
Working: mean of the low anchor 107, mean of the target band 112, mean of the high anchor 110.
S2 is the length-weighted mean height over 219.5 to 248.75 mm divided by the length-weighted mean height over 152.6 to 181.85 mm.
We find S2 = 1.0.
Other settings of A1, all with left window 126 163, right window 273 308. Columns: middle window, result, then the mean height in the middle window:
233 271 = -1.0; 108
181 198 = -0.4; 112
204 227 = -0.6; 110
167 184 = -0.3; 111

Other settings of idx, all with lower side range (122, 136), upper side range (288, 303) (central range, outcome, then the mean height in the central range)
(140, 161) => -0.06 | 112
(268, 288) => 0.03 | 101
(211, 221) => -0.01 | 106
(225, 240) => -0.08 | 112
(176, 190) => -0.06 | 112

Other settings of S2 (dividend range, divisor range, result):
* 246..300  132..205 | 0.93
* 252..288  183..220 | 0.94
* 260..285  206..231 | 0.93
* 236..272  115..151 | 0.99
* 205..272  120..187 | 0.98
